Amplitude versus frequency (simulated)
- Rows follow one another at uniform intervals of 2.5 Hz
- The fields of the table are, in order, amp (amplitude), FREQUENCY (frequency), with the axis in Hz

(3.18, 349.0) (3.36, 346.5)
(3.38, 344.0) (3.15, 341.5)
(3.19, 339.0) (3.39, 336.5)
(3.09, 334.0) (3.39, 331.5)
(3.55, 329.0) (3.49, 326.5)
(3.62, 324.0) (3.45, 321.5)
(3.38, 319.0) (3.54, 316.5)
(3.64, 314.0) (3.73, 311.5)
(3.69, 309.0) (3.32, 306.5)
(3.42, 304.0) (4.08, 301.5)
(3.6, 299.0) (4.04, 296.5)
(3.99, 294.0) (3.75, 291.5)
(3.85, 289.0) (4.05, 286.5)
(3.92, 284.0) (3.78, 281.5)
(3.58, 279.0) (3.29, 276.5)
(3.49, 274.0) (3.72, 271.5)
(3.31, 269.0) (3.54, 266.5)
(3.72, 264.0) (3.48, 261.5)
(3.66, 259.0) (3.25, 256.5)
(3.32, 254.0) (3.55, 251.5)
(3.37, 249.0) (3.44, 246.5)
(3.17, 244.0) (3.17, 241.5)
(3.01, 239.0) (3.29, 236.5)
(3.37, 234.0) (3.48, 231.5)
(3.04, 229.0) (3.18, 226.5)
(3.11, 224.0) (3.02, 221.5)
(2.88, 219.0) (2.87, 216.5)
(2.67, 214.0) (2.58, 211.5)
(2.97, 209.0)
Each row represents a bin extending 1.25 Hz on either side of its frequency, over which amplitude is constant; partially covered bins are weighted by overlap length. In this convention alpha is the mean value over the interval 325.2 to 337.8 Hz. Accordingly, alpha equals 3.38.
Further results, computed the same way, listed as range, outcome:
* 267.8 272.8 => 3.52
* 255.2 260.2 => 3.45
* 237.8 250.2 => 3.23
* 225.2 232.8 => 3.23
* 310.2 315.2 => 3.69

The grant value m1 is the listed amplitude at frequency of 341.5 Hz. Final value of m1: 3.15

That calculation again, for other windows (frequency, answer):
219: 2.88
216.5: 2.87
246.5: 3.44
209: 2.97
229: 3.04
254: 3.32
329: 3.55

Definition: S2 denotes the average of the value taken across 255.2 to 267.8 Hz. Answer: 3.53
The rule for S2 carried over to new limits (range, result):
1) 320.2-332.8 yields 3.5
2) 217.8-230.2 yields 3.05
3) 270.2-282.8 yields 3.57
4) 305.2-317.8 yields 3.58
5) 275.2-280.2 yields 3.43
